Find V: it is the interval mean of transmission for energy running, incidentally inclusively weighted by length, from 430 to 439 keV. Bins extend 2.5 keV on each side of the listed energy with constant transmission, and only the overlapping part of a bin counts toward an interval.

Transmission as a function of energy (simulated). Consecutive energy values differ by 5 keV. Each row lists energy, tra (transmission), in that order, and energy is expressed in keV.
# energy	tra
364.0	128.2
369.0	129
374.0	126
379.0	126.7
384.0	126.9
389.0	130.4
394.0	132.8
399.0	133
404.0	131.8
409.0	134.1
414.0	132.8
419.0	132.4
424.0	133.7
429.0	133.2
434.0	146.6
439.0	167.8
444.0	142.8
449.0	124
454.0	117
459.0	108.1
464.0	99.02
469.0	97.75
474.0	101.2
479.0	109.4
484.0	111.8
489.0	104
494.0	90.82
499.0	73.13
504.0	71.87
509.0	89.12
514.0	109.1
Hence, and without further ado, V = 150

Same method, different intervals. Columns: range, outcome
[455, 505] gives 98.1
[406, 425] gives 133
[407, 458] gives 136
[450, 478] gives 106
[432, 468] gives 128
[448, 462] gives 115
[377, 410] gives 131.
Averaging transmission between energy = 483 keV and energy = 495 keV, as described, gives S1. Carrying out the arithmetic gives 102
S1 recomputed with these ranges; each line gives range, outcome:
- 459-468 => 101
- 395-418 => 133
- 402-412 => 133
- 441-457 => 129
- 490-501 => 85.4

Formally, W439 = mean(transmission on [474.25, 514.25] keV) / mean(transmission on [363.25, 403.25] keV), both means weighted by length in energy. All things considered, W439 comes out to 0.73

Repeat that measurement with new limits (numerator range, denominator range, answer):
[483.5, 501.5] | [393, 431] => 0.70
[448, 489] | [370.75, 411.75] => 0.83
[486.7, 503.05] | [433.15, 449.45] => 0.59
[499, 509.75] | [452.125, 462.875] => 0.70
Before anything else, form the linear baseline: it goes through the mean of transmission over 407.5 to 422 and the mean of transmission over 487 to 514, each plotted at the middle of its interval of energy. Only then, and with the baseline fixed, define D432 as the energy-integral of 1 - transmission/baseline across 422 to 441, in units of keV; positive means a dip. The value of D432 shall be -3.3 keV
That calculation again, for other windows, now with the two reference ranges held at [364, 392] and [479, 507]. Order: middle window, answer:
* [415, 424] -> -1.4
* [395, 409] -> -1.4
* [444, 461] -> -2.5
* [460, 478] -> -0.3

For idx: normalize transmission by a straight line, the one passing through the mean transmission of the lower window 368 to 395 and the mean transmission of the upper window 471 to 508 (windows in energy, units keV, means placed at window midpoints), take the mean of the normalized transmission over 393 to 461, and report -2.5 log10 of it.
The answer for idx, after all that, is -0.17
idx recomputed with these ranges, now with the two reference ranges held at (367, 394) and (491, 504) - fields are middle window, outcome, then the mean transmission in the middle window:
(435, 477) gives -0.222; 121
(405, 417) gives -0.151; 133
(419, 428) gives -0.200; 133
